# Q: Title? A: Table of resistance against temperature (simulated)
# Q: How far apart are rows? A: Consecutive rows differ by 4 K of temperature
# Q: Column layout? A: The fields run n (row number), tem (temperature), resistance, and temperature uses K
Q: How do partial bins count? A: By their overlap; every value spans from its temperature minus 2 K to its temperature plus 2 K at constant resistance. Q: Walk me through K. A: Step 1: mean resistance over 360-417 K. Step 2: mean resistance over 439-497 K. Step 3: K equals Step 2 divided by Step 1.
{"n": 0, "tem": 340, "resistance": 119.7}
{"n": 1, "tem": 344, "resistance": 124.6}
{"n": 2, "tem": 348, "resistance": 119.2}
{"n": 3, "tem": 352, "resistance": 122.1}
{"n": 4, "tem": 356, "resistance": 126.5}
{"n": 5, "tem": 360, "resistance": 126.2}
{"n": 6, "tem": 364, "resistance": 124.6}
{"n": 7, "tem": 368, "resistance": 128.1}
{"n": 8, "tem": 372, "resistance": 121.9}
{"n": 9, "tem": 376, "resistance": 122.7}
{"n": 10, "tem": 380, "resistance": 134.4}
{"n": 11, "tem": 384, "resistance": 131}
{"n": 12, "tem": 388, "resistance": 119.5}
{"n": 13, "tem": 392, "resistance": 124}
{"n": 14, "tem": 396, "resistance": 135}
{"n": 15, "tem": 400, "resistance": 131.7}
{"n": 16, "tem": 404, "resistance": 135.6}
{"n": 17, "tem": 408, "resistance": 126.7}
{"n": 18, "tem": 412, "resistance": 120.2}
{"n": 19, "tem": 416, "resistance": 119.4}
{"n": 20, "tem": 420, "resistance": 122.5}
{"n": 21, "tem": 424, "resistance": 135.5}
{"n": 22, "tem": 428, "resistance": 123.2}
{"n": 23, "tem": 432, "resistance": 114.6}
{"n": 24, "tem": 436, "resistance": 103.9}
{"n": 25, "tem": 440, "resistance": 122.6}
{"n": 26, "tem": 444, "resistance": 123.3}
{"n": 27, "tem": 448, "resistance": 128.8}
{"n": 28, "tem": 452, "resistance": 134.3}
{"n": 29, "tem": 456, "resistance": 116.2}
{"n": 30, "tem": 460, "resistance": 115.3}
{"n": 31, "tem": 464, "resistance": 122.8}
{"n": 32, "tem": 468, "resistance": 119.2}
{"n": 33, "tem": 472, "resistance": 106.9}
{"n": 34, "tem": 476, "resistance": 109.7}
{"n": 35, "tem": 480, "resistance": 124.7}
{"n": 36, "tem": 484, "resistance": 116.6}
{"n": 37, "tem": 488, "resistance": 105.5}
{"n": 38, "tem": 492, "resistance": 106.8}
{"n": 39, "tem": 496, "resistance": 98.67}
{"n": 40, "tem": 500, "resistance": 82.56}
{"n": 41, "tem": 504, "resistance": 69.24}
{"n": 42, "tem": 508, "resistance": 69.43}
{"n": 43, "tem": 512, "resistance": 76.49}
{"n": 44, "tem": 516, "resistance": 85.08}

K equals 0.92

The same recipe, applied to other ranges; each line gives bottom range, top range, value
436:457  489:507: 0.72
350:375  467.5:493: 0.90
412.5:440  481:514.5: 0.76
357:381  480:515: 0.73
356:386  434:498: 0.91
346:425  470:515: 0.77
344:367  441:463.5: 1.00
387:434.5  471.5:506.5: 0.81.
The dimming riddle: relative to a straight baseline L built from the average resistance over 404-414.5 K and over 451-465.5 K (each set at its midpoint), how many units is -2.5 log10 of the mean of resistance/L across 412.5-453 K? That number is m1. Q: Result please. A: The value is 0.01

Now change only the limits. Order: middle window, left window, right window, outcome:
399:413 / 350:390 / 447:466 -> -0.04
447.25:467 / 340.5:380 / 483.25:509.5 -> -0.21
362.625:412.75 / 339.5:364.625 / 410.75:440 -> -0.05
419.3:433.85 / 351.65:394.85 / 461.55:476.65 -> -0.04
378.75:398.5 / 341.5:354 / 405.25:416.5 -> -0.05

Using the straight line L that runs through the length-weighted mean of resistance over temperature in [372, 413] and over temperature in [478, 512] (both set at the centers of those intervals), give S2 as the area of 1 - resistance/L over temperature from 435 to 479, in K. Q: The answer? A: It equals -4.7 K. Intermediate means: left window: 128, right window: 95.5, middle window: 119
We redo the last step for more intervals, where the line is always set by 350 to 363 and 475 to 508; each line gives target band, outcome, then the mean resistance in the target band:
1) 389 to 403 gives -1.5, 130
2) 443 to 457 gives -2.5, 126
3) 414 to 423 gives -0.7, 123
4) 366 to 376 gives -0.2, 125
